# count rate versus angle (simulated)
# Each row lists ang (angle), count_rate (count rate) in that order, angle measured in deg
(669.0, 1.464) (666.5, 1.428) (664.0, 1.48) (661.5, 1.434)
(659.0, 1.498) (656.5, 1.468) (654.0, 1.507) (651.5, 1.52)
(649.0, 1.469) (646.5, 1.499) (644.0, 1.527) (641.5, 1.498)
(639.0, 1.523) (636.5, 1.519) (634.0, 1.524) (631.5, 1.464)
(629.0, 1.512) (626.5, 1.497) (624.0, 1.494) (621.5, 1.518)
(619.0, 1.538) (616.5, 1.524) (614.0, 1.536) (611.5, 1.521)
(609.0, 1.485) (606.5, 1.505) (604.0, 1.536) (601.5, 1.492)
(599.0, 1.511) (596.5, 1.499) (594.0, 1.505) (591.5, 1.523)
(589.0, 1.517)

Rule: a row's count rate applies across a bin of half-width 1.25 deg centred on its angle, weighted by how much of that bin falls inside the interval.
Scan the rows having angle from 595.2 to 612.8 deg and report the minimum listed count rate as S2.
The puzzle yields 1.485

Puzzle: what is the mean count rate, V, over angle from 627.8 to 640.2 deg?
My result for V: 1.51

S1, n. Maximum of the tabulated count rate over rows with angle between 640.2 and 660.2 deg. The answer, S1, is 1.527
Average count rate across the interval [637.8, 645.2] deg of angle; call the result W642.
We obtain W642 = 1.52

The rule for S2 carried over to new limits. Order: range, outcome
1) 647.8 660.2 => 1.468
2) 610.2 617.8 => 1.521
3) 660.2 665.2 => 1.434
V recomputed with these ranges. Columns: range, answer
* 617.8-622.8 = 1.53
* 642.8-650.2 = 1.5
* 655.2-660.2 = 1.48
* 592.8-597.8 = 1.5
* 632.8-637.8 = 1.52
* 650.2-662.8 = 1.49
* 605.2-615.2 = 1.51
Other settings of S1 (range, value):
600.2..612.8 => 1.536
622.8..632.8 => 1.512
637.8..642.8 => 1.523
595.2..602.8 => 1.511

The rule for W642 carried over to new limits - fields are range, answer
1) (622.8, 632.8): 1.49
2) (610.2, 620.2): 1.53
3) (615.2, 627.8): 1.51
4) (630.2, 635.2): 1.49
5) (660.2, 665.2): 1.46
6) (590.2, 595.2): 1.51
